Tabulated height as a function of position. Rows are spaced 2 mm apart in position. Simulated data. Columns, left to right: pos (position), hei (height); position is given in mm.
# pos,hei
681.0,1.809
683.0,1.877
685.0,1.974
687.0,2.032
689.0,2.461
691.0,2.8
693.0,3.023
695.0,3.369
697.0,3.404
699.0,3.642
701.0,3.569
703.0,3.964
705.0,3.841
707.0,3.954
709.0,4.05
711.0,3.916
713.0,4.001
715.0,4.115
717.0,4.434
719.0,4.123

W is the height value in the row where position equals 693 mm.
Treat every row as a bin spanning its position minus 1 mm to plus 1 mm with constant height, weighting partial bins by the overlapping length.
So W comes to 3.023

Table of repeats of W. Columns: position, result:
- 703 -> 3.964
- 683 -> 1.877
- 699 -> 3.642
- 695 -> 3.369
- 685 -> 1.974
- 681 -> 1.809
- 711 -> 3.916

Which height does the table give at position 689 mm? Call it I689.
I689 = 2.461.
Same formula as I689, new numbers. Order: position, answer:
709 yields 4.05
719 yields 4.123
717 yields 4.434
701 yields 3.569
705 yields 3.841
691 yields 2.8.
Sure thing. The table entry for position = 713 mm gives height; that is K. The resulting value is 4.001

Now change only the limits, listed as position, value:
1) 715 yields 4.115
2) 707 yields 3.954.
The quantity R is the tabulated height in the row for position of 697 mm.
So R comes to 3.404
